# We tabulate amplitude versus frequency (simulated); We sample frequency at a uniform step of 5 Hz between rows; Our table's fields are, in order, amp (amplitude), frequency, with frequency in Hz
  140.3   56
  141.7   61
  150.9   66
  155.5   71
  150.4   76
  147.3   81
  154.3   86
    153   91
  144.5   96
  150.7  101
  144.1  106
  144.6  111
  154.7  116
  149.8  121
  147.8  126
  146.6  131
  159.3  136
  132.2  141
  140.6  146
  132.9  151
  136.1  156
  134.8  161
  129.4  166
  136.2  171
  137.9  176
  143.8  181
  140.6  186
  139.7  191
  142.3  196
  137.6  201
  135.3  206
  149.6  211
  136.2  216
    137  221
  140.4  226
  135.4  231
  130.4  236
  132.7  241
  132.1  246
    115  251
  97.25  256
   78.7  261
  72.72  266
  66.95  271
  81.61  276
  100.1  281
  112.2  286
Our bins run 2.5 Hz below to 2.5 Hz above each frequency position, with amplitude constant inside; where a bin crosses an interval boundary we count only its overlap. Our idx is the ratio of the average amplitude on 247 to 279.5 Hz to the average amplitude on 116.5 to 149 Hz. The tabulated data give 0.60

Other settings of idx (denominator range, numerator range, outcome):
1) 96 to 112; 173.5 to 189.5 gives 0.96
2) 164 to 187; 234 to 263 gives 0.83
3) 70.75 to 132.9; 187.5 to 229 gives 0.94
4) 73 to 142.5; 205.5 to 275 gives 0.79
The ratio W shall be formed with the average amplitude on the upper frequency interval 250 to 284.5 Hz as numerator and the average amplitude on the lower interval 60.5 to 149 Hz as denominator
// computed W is 0.59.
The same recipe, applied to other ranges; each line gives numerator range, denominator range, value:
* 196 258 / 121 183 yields 0.94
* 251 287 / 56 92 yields 0.59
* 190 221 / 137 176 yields 1.03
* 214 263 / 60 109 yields 0.83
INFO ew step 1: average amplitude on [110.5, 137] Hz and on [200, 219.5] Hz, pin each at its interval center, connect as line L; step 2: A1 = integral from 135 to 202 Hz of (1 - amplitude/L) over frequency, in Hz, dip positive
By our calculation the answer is 3.0 Hz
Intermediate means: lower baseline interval 150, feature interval 138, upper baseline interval 140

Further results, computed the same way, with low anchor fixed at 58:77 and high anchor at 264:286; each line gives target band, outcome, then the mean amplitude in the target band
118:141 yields -3.39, 149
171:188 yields -3.87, 140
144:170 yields -2.91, 135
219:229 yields -3.84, 139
